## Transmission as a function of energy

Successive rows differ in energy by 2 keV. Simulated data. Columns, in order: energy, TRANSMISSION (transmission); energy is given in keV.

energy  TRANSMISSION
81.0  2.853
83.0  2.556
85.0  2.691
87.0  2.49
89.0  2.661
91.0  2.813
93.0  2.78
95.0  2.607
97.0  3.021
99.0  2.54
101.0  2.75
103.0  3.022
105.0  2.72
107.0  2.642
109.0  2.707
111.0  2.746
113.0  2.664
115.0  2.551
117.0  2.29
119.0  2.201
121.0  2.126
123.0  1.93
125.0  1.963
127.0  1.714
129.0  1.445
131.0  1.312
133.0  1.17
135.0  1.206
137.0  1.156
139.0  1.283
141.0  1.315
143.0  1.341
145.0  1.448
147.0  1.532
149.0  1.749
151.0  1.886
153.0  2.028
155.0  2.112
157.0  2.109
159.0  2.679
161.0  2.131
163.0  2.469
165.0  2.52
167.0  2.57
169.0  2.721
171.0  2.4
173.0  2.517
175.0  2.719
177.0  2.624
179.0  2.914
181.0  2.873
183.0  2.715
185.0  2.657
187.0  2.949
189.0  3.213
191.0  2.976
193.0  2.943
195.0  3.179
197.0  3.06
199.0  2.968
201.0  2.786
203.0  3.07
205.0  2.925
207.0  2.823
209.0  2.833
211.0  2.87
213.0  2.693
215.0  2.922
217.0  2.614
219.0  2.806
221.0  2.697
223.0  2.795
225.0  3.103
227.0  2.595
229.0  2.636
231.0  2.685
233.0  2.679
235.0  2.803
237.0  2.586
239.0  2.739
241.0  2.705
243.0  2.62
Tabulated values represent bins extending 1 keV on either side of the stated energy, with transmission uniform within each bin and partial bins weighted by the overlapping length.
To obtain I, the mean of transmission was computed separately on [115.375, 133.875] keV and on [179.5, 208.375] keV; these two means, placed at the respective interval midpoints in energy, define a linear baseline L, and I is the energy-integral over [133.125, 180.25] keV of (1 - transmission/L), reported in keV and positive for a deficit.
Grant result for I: 6.5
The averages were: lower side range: 1.82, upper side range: 2.94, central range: 2.05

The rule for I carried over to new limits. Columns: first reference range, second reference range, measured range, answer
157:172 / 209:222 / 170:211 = -3.6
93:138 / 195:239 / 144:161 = 3.4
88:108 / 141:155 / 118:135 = 3.6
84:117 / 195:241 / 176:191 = -0.4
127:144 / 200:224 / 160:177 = -4.8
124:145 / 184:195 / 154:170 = -1.7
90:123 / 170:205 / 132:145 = 7.0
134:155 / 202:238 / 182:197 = -4.5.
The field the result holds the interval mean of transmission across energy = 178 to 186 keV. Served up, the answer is 2.79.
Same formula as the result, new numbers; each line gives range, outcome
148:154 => 1.89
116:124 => 2.14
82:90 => 2.6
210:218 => 2.77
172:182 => 2.73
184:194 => 2.95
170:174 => 2.46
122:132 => 1.67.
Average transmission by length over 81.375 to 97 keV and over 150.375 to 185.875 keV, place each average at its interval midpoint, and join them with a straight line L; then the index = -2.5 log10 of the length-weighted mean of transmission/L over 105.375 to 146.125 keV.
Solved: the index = 0.36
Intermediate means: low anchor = 2.69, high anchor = 2.49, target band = 1.87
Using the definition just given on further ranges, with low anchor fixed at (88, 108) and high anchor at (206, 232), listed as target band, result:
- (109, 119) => 0.09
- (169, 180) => 0.05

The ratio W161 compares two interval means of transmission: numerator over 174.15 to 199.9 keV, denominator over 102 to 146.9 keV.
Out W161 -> 1.50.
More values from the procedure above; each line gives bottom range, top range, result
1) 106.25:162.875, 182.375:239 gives 1.48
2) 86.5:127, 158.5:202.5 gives 1.09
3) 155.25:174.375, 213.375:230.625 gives 1.13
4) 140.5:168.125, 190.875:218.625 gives 1.44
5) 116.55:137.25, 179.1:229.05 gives 1.70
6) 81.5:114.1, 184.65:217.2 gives 1.08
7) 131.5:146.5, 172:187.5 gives 2.13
